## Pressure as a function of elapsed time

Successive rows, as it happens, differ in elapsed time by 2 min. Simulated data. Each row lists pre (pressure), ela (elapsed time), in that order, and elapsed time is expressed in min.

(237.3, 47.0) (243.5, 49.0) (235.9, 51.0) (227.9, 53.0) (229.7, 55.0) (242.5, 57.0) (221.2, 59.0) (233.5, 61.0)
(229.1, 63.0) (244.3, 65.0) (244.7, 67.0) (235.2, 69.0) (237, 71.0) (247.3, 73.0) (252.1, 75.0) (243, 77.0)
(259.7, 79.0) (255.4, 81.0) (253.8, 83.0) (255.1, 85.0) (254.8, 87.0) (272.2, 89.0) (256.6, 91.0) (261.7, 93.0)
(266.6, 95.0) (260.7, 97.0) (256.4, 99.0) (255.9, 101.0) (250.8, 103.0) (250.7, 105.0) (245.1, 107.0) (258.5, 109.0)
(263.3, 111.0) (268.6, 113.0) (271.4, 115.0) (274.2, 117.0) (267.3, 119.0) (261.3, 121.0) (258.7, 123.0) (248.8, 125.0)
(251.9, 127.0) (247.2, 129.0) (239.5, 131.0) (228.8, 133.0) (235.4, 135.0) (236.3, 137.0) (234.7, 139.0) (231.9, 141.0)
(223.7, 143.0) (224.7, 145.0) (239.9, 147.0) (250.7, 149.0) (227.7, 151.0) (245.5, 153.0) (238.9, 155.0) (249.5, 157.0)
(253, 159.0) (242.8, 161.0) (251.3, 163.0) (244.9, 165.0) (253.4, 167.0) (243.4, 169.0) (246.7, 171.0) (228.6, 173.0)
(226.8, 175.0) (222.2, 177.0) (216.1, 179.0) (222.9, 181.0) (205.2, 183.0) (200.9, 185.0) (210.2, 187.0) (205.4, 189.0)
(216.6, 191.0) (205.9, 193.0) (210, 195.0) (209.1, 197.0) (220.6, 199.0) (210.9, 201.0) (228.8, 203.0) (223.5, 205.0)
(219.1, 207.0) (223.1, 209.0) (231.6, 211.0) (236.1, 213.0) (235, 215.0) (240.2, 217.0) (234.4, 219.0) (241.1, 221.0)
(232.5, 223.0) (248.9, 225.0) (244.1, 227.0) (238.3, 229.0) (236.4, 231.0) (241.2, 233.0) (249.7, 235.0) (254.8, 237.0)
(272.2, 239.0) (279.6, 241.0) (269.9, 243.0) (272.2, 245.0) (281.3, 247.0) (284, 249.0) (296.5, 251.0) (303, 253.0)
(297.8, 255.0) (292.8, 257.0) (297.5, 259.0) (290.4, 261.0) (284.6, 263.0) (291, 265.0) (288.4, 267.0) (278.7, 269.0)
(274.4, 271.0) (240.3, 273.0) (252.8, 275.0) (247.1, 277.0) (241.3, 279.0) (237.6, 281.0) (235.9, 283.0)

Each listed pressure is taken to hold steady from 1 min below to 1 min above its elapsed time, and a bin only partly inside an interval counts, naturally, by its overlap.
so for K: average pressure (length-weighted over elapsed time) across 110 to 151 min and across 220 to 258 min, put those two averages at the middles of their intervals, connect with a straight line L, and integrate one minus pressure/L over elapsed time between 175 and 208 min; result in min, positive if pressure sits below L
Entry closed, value 5.5 min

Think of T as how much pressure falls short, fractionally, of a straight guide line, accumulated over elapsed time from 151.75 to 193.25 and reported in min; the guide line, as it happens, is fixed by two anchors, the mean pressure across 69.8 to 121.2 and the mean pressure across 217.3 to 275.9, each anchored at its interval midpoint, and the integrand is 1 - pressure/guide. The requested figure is 5.08 min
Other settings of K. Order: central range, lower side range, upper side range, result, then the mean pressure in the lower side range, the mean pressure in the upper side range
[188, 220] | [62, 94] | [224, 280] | 5.1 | 250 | 270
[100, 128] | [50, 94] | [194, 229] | -2.2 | 245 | 229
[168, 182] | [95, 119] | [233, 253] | 2.0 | 260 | 273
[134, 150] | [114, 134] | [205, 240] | 1.1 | 255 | 239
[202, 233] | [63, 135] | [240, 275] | 4.6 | 254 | 283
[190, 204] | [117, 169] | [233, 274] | 2.5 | 244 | 279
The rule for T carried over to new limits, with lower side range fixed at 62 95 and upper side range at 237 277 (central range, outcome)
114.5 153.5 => 2.3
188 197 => 2.0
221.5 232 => 1.3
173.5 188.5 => 2.9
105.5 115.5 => -0.2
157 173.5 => 1.2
